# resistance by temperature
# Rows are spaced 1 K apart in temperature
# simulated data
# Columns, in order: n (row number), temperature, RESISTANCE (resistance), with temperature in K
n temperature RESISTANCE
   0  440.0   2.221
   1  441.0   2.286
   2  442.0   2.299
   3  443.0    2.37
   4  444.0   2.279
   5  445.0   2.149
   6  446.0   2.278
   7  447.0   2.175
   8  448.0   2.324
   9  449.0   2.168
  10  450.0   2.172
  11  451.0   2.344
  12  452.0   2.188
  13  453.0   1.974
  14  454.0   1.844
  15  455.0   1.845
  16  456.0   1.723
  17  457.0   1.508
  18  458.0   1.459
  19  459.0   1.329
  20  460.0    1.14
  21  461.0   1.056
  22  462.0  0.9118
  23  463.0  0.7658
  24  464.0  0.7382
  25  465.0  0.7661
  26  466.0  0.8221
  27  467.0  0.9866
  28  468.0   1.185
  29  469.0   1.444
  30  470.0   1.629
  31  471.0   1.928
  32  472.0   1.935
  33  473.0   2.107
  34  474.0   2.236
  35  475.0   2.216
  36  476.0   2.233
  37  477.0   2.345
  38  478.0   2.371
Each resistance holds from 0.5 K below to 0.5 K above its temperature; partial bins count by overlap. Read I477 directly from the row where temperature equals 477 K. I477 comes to 2.345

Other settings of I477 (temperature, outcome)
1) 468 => 1.185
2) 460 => 1.14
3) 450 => 2.172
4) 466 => 0.8221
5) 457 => 1.508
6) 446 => 2.278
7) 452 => 2.188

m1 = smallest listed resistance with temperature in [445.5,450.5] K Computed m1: 2.168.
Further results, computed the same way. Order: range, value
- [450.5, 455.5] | 1.844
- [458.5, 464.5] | 0.7382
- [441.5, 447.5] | 2.149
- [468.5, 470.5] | 1.444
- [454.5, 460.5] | 1.14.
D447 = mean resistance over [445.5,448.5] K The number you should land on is 2.26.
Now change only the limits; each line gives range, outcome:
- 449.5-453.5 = 2.17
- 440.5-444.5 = 2.31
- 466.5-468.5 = 1.09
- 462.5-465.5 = 0.757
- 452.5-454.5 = 1.91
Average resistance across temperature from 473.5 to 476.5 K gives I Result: 2.23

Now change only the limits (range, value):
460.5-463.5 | 0.911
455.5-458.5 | 1.56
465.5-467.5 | 0.904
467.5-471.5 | 1.55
